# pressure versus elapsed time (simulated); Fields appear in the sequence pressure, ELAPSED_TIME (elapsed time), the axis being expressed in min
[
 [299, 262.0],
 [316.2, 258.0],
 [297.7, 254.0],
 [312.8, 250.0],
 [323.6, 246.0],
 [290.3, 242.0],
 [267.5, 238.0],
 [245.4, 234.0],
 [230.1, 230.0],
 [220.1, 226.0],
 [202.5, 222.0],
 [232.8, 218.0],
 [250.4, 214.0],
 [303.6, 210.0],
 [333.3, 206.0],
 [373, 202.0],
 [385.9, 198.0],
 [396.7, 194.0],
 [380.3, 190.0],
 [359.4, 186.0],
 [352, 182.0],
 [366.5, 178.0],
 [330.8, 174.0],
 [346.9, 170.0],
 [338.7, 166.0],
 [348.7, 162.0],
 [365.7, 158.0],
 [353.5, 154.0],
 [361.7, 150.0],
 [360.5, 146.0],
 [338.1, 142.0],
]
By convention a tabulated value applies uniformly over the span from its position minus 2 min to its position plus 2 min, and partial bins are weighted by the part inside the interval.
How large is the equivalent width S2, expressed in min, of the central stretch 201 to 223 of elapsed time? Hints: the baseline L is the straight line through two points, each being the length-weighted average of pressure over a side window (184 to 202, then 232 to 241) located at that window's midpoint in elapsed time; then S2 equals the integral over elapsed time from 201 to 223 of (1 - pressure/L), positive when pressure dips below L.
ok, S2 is 3.20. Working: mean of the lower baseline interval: 380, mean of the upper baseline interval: 260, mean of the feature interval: 282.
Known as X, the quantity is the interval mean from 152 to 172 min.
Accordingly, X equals 351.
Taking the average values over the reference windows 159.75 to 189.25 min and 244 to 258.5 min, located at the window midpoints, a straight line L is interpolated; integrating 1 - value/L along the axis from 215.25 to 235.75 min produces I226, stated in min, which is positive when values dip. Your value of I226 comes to 6.2 min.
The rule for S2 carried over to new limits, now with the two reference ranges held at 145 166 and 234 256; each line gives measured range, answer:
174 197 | -2.29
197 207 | -1.27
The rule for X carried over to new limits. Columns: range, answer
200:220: 299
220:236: 225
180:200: 375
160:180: 346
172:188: 352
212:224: 229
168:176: 339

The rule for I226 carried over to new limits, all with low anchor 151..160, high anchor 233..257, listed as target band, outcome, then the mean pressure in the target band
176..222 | -0.7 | 333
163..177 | 0.3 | 341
